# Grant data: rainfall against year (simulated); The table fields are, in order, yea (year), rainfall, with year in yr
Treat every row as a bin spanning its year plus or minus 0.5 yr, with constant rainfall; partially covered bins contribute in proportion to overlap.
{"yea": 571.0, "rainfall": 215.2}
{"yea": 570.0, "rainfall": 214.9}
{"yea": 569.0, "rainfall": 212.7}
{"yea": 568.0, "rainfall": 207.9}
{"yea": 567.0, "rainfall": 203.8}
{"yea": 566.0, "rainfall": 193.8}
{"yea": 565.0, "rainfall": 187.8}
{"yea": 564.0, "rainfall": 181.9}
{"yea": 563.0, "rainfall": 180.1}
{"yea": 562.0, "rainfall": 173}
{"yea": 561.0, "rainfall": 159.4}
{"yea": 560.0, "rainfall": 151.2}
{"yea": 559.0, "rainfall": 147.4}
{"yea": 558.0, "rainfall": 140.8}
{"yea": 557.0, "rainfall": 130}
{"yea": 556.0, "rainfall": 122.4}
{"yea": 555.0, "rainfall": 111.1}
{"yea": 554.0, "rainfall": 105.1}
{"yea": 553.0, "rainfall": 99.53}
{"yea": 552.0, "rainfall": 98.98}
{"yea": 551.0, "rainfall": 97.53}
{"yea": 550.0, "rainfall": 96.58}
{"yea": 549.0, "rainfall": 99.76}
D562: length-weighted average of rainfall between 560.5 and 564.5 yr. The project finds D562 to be 174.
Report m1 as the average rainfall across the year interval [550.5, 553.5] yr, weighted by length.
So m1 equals 98.7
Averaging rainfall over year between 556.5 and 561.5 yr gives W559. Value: 146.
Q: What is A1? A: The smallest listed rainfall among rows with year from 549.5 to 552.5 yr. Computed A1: 96.58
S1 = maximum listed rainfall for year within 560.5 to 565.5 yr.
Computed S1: 187.8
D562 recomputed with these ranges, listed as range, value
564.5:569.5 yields 201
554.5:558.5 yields 126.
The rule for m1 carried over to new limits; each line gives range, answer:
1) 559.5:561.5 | 155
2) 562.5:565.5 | 183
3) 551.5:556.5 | 107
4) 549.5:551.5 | 97.1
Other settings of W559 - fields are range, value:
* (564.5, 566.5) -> 191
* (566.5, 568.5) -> 206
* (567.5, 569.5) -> 210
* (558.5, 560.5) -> 149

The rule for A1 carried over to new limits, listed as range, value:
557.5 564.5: 140.8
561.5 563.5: 173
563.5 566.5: 181.9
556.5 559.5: 130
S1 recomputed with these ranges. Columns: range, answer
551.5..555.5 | 111.1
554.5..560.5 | 151.2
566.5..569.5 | 212.7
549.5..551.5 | 97.53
